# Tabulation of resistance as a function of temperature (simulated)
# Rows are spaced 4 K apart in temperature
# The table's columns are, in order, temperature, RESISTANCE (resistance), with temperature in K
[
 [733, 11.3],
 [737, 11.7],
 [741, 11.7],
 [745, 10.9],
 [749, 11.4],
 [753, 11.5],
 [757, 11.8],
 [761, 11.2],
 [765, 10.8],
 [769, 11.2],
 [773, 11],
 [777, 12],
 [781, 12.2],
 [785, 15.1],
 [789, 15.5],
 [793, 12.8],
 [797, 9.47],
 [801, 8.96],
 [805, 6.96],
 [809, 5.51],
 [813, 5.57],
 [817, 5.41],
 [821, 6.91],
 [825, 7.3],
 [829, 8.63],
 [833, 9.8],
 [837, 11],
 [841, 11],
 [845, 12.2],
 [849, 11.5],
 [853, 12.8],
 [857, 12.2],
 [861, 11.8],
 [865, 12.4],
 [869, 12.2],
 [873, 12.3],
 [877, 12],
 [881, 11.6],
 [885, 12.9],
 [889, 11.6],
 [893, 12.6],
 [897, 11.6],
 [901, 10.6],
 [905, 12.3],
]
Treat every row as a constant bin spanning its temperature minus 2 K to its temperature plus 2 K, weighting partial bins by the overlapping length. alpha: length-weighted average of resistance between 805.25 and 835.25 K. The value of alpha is 7.05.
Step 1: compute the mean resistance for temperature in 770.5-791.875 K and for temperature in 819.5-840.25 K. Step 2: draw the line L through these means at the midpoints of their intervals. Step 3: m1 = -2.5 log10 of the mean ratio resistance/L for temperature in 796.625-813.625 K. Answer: 0.47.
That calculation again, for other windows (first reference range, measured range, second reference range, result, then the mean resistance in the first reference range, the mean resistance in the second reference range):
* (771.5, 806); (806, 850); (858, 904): 0.36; 11.7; 12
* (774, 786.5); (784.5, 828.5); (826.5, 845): 0.31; 12.9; 10.3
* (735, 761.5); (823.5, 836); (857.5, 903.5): 0.31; 11.5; 12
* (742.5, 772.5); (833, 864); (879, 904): 0.00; 11.3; 11.8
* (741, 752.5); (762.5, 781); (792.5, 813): -0.15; 11.3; 8.13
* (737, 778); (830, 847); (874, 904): 0.08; 11.4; 11.9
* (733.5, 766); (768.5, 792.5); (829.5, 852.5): -0.15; 11.4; 11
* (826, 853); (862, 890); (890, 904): -0.08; 10.7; 11.7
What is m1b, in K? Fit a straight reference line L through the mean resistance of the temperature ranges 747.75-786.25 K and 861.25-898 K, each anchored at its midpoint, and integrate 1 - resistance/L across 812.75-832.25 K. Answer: 8.0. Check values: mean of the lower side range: 11.8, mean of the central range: 7.07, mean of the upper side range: 12.1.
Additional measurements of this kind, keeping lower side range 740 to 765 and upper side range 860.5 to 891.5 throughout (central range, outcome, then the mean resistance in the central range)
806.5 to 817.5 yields 5.8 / 5.58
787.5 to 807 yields 1.7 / 10.6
